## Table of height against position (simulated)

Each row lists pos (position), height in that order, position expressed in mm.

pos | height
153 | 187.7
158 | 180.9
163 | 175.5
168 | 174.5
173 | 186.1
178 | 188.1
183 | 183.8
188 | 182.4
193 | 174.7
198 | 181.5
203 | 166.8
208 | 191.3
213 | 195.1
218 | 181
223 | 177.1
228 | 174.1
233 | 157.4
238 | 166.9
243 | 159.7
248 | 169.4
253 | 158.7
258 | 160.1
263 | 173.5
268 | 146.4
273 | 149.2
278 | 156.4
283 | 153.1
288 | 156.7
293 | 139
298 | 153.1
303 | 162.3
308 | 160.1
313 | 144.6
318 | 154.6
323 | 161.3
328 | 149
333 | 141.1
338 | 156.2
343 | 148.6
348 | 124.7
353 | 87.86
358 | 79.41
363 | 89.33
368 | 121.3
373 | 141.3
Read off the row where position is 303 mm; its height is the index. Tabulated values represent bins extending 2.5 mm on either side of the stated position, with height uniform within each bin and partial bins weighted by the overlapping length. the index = 162.3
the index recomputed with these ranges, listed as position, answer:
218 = 181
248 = 169.4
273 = 149.2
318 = 154.6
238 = 166.9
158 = 180.9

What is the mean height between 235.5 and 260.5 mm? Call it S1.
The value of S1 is 163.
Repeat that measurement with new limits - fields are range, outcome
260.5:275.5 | 156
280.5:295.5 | 150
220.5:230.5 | 176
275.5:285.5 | 155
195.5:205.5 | 174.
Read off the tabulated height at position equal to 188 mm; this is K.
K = 182.4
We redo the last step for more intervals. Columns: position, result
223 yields 177.1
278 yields 156.4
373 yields 141.3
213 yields 195.1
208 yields 191.3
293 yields 139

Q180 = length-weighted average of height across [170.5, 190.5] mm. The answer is 185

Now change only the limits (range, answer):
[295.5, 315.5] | 155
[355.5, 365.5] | 84.4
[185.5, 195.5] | 179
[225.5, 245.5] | 165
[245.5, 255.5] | 164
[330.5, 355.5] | 132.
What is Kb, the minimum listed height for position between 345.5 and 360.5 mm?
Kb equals 79.41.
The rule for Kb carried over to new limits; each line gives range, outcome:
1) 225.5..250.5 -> 157.4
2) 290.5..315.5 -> 139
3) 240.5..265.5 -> 158.7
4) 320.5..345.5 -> 141.1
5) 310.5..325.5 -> 144.6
